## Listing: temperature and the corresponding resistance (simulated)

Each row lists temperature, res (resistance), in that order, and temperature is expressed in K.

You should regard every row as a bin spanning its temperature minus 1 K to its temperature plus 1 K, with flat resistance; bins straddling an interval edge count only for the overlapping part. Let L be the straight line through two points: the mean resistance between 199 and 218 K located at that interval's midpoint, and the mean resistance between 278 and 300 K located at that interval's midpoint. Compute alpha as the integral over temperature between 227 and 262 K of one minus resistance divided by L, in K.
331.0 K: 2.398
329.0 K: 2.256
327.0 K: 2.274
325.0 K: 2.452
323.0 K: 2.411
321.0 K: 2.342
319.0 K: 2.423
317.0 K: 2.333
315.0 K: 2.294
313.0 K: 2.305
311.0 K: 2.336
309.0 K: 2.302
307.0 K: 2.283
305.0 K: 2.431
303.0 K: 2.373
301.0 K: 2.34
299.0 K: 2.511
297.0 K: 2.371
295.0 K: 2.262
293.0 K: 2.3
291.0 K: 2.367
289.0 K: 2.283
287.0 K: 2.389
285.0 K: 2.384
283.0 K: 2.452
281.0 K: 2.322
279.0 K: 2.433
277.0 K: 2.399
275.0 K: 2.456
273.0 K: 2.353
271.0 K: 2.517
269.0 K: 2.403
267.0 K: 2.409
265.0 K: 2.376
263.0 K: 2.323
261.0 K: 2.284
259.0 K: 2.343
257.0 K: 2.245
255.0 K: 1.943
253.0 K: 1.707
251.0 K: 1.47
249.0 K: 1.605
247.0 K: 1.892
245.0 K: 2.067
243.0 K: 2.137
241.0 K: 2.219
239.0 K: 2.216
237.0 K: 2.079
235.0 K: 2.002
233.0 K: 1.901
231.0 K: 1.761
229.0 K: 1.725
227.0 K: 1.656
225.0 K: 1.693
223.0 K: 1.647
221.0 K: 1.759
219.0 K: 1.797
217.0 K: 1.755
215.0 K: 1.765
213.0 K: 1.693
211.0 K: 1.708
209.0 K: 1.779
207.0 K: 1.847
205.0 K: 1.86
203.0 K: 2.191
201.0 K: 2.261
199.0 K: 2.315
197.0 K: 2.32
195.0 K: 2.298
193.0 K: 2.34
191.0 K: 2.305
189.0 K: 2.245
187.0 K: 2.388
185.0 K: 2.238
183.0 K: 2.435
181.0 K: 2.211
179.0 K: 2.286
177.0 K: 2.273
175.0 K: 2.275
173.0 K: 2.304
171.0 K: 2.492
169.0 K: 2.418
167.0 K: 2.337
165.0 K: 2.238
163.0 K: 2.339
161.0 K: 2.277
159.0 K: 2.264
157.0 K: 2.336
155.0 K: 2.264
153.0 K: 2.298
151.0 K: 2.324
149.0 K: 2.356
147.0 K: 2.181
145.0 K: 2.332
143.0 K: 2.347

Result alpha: 2.4 K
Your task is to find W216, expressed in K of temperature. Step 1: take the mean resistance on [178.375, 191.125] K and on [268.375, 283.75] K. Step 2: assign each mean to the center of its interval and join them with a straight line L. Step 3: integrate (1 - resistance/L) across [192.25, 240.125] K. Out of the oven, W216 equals 8.4 K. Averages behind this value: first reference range 2.3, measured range 1.93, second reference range 2.42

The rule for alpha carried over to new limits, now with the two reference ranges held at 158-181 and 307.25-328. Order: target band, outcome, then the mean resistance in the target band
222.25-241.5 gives 3.66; 1.88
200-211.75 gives 1.90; 1.95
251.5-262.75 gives 1.16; 2.09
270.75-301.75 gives -0.56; 2.38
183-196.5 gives 0.03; 2.31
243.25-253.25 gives 2.36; 1.78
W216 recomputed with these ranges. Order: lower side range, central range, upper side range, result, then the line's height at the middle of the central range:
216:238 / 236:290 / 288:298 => -3.34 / 2.08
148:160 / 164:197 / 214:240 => -2.89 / 2.13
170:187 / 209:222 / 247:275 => 2.87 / 2.24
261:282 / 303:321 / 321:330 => 0.14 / 2.36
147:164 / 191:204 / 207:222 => -2.55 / 1.91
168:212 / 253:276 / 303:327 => -0.06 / 2.3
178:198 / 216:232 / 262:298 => 4.18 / 2.33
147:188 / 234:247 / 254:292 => 1.32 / 2.34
